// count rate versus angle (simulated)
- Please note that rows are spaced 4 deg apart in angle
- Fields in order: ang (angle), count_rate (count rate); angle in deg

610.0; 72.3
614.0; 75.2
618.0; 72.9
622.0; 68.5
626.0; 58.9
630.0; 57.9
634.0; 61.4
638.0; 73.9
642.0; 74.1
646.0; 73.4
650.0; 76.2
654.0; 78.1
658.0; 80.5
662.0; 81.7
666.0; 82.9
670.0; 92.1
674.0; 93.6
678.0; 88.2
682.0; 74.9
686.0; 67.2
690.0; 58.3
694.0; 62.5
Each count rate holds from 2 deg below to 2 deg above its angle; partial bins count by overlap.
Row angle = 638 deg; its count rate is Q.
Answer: 73.9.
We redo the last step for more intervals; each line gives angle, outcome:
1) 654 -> 78.1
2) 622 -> 68.5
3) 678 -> 88.2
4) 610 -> 72.3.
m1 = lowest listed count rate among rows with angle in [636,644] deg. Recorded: 73.9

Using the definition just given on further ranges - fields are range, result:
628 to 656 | 57.9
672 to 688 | 67.2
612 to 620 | 72.9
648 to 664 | 76.2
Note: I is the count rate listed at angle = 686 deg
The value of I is 67.2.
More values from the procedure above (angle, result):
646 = 73.4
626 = 58.9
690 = 58.3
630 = 57.9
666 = 82.9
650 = 76.2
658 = 80.5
